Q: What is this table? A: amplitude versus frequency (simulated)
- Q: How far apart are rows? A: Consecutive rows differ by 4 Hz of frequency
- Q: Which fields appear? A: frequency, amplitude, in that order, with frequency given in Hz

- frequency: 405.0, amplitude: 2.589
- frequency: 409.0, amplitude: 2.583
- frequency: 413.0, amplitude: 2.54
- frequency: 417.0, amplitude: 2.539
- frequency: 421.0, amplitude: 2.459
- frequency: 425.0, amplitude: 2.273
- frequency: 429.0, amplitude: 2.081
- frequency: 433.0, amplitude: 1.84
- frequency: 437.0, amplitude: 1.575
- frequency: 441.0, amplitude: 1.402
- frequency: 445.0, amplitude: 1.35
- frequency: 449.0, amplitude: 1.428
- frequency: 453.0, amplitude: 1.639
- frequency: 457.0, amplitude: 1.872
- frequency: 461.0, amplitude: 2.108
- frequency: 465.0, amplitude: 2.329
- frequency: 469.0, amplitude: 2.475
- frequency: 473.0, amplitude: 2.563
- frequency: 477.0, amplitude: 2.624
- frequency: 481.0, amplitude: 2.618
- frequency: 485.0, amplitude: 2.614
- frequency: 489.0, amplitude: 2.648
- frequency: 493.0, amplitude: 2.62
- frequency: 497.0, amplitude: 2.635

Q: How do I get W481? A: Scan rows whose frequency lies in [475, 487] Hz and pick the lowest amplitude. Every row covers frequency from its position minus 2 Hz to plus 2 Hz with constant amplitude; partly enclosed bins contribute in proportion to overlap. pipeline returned 2.614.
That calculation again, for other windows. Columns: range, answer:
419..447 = 1.35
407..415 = 2.54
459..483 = 2.108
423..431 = 2.081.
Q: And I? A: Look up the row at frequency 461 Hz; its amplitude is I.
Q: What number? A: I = 2.108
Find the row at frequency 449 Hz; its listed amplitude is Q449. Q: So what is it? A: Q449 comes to 1.428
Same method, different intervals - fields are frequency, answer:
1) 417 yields 2.539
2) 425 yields 2.273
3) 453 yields 1.639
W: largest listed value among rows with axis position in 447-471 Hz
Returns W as 2.475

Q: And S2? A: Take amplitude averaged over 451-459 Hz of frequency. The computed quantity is 1.76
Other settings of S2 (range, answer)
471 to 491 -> 2.61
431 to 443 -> 1.61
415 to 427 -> 2.42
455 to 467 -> 2.1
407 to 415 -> 2.56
